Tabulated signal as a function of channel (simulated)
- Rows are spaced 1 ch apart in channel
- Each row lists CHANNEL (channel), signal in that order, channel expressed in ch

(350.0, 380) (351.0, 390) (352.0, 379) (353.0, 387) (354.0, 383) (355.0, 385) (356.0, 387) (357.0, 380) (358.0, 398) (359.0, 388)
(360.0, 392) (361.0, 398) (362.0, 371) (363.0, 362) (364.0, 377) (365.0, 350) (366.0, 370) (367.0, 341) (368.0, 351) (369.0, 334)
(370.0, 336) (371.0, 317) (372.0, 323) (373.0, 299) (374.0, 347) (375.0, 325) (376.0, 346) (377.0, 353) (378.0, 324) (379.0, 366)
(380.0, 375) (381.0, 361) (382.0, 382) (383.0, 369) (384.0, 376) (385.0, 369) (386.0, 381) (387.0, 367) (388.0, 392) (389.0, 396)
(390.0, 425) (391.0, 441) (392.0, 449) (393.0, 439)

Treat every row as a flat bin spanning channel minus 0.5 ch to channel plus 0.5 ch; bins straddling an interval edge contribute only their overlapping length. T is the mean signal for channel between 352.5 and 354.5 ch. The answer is 385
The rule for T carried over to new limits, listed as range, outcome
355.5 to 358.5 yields 388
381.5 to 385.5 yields 374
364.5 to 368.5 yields 353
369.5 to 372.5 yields 325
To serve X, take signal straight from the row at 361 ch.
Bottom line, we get 398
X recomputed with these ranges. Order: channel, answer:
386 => 381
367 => 341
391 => 441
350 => 380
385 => 369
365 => 350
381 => 361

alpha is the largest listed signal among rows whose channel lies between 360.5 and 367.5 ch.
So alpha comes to 398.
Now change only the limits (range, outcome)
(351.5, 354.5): 387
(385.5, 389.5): 396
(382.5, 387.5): 381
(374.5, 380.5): 375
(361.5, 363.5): 371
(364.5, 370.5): 370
